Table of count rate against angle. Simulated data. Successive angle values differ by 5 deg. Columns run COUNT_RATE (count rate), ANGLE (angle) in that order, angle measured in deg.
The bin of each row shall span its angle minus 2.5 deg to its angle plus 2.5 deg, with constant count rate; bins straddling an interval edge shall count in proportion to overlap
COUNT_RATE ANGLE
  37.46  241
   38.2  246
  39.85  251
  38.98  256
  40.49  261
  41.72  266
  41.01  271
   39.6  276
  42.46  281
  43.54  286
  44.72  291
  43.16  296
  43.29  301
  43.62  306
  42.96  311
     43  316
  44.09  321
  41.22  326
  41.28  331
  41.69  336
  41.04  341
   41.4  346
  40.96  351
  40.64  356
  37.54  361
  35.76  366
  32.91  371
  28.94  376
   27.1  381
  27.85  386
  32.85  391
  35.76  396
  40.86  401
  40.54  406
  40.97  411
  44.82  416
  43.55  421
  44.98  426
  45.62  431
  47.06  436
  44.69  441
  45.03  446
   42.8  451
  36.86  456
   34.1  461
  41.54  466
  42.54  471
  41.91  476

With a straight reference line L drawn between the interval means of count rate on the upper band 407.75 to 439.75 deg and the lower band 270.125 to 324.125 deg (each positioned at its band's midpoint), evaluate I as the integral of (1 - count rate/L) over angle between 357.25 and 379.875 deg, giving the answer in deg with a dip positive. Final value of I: 5.2 deg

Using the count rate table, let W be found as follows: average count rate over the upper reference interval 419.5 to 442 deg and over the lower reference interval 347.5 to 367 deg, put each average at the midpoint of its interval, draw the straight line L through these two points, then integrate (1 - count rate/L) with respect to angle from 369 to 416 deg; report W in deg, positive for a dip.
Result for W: 8.26 deg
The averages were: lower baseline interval 39.1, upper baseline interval 45.3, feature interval 34.8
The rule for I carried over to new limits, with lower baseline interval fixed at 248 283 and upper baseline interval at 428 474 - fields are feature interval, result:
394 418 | 0.7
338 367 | 1.1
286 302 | -1.2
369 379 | 2.6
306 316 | -0.5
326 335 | 0.0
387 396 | 1.9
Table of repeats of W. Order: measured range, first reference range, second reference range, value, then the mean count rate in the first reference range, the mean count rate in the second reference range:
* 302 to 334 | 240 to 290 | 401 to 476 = -1.23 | 40.5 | 42.4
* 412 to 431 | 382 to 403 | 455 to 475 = -4.49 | 33.7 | 39.1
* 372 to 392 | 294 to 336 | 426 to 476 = 6.28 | 42.8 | 42.4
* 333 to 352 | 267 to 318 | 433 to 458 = 0.73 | 42.7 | 43.5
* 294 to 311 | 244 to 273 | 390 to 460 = -1.16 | 40.1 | 41.9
